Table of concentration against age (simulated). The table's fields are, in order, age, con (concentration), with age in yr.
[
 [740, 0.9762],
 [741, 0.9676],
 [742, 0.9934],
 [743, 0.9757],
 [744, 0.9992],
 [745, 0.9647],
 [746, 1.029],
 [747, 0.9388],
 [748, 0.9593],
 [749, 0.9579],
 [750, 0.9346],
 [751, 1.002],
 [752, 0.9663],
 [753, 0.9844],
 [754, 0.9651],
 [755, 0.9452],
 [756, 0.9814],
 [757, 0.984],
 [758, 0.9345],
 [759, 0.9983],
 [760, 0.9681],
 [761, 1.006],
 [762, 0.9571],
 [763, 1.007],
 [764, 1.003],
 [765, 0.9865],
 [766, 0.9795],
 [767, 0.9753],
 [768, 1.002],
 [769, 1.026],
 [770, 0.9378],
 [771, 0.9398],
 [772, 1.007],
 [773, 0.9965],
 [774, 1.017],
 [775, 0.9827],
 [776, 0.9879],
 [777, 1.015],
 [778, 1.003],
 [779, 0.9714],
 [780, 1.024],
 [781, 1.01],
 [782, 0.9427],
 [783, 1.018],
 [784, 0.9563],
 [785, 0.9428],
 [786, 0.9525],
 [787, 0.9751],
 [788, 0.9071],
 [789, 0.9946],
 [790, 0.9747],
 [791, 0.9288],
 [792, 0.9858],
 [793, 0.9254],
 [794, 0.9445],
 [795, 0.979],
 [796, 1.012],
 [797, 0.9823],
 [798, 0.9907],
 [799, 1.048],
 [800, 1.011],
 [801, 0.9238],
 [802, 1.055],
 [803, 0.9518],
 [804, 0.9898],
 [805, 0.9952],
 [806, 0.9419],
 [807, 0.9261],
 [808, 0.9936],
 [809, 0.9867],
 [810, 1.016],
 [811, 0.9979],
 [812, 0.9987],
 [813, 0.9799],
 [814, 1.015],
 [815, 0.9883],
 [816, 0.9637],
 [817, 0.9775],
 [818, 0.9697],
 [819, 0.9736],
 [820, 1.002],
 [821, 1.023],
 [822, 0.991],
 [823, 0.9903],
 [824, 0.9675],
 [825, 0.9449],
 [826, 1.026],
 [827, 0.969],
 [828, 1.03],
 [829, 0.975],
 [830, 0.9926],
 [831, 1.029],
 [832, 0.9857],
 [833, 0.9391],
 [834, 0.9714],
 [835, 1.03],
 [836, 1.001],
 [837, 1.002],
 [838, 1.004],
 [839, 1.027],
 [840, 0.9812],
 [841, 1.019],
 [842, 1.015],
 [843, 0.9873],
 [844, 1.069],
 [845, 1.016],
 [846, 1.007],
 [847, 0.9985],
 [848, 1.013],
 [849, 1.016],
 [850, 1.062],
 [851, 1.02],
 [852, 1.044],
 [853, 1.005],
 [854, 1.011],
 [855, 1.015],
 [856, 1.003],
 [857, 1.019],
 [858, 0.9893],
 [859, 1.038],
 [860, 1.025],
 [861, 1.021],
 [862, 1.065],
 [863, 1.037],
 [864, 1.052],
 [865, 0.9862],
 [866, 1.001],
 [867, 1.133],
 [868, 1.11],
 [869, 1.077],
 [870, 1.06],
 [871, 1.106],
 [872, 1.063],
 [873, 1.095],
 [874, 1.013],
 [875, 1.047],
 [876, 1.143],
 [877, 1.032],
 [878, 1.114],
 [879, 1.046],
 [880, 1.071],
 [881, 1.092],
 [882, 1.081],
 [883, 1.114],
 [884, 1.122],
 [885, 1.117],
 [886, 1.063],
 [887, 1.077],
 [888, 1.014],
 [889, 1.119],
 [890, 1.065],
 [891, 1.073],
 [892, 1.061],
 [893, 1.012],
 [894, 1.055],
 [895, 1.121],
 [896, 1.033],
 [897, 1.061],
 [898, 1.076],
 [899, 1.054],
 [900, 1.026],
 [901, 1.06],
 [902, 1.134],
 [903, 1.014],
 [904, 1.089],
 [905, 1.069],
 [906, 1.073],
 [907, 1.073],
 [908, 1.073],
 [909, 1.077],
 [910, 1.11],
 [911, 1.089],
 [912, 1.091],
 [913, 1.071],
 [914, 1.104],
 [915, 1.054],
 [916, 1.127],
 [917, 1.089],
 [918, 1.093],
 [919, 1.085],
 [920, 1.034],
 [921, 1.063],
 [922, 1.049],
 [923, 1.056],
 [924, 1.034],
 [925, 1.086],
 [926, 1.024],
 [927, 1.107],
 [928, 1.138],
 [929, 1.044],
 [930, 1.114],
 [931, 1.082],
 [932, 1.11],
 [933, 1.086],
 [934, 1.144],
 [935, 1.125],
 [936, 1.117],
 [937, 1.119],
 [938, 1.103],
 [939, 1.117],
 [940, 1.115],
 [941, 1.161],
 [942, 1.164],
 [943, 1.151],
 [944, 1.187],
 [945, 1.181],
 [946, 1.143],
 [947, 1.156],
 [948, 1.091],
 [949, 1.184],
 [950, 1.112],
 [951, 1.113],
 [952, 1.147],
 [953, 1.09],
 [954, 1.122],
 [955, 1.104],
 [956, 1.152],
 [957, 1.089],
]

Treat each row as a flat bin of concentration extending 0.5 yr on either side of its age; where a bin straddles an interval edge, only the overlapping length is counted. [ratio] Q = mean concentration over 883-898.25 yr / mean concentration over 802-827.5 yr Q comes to 1.09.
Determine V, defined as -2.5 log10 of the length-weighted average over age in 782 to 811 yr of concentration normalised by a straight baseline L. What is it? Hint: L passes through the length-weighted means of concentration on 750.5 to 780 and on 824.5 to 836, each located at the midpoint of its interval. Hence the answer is 0.01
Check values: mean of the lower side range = 0.984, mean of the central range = 0.975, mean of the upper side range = 0.991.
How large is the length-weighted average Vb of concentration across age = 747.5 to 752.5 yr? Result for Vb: 0.964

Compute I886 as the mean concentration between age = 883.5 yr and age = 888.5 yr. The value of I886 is 1.08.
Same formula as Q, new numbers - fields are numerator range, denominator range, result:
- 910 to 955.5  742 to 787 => 1.13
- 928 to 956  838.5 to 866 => 1.10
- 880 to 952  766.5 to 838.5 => 1.11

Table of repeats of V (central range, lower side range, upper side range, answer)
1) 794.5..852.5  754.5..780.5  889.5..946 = 0.03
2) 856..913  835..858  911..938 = -0.02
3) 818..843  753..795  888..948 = 0.03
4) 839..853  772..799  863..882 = 0.02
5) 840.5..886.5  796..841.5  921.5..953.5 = -0.01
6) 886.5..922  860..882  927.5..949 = 0.02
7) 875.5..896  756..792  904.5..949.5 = -0.01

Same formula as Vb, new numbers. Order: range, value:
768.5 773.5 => 0.981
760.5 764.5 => 0.993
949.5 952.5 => 1.12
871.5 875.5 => 1.05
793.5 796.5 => 0.979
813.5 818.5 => 0.983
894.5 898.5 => 1.07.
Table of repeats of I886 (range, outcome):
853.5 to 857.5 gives 1.01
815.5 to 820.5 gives 0.977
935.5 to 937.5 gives 1.12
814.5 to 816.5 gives 0.976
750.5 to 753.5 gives 0.984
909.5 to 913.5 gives 1.09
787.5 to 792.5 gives 0.958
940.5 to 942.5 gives 1.16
